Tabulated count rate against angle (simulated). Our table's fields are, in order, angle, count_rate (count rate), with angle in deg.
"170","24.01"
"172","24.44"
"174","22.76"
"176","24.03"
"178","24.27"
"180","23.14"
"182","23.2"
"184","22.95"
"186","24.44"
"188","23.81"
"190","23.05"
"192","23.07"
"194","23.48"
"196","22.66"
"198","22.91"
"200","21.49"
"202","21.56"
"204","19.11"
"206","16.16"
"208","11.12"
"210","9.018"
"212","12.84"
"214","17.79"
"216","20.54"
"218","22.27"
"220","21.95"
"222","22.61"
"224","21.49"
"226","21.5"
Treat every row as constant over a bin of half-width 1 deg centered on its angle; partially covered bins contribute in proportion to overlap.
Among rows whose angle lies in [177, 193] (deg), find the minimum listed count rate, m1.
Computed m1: 22.95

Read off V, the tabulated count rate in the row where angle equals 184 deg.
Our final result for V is 22.95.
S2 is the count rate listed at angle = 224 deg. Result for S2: 21.49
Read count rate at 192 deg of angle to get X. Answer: 23.07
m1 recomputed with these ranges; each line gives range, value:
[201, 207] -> 16.16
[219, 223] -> 21.95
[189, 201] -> 21.49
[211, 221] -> 12.84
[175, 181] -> 23.14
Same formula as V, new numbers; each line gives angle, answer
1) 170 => 24.01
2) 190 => 23.05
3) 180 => 23.14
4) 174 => 22.76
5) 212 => 12.84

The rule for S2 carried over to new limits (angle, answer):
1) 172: 24.44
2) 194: 23.48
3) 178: 24.27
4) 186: 24.44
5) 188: 23.81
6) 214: 17.79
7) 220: 21.95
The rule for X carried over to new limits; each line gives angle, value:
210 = 9.018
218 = 22.27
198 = 22.91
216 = 20.54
